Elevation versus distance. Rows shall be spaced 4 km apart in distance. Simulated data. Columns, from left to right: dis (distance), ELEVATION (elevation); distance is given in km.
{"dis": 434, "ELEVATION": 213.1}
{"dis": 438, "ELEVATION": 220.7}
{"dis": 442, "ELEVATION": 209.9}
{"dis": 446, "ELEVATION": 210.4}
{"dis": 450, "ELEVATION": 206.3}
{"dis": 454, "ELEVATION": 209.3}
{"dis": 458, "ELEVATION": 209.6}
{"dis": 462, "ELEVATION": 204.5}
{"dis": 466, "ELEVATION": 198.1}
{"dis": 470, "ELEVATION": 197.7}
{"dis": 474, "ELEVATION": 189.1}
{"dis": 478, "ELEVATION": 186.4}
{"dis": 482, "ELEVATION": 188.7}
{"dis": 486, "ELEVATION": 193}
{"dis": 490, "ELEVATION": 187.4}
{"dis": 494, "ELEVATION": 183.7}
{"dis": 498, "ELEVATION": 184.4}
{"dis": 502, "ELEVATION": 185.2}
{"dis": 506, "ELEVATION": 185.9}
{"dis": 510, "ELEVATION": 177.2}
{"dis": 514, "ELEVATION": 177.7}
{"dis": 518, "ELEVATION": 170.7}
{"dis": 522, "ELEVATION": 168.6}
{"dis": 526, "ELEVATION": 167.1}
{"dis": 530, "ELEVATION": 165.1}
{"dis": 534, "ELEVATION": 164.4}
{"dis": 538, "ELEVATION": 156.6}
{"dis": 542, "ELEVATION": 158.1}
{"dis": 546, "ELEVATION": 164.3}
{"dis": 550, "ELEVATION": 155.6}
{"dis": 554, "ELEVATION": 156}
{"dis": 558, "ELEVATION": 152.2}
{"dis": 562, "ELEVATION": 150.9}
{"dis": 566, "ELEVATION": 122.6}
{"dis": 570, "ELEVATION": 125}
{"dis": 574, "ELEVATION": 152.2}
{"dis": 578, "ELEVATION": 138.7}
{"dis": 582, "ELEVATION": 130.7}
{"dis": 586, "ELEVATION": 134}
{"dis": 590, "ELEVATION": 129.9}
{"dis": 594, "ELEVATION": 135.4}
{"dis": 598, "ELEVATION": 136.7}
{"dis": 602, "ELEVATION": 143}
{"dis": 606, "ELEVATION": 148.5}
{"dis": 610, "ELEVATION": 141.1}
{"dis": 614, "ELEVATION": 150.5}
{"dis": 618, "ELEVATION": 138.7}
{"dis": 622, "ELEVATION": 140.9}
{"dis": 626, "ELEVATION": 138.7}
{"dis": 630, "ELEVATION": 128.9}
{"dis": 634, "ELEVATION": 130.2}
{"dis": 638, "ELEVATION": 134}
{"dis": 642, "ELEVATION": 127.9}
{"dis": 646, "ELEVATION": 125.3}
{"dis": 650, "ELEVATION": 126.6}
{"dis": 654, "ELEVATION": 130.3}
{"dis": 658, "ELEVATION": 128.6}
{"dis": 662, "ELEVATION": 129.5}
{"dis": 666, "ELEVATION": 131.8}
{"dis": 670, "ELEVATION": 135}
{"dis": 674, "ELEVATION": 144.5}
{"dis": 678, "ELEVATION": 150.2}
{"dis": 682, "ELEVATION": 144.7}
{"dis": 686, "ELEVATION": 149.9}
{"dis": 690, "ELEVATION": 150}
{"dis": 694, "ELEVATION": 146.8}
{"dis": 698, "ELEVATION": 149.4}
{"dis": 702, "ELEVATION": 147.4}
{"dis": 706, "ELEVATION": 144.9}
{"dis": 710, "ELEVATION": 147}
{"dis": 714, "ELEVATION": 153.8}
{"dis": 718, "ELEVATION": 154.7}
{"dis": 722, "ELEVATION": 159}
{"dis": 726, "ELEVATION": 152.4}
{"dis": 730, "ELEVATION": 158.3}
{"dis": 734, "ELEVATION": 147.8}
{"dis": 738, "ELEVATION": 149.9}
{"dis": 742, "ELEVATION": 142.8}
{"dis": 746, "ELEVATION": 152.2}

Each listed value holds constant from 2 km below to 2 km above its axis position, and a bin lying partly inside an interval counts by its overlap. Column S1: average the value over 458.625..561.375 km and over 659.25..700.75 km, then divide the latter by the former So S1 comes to 0.81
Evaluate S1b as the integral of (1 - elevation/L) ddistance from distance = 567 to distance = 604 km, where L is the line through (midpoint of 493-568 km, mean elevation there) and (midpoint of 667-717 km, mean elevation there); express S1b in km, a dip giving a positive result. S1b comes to 5.4 km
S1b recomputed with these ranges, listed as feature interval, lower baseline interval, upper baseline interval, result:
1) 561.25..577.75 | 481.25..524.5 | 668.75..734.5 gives 3.3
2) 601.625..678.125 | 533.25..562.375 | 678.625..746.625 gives 8.8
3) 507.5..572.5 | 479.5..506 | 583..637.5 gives 3.5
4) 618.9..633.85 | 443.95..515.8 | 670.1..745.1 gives 2.7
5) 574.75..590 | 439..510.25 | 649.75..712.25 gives 2.9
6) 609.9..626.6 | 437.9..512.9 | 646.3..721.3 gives 1.8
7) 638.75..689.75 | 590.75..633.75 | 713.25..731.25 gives 4.0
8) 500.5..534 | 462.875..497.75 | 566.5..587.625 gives -0.9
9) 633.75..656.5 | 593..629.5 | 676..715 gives 2.4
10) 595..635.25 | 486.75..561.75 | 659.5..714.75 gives 4.1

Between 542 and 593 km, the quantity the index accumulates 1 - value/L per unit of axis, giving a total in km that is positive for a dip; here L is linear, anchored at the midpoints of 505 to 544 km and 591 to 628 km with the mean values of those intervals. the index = 3.9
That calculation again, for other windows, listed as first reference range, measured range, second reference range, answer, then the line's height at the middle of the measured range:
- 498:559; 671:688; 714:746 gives 1.0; 156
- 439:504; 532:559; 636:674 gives 1.9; 170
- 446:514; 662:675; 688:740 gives 1.9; 159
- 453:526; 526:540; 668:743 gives 1.3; 180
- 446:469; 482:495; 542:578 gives 0.0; 188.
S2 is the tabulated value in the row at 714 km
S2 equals 153.8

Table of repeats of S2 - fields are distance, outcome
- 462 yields 204.5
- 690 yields 150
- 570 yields 125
